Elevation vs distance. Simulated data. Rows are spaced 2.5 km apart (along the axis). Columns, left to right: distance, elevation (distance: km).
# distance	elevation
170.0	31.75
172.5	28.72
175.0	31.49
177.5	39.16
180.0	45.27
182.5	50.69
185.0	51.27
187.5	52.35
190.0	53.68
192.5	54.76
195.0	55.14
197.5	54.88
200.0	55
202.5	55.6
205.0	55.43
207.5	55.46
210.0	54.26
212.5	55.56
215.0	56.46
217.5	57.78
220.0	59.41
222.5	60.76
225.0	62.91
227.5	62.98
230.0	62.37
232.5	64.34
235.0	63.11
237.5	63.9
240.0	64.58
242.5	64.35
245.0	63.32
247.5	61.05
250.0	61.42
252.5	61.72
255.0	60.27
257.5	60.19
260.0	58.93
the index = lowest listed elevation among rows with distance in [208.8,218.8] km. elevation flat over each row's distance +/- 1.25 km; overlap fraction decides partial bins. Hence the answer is 54.26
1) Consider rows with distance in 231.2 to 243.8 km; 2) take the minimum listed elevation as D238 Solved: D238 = 63.11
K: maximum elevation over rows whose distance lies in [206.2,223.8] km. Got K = 60.76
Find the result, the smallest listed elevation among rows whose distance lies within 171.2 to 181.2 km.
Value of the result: 28.72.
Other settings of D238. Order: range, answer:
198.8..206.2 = 55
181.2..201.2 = 50.69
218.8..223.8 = 59.41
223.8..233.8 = 62.37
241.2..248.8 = 61.05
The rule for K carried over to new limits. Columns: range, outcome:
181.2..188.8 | 52.35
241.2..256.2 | 64.35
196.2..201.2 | 55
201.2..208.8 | 55.6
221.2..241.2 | 64.58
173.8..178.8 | 39.16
